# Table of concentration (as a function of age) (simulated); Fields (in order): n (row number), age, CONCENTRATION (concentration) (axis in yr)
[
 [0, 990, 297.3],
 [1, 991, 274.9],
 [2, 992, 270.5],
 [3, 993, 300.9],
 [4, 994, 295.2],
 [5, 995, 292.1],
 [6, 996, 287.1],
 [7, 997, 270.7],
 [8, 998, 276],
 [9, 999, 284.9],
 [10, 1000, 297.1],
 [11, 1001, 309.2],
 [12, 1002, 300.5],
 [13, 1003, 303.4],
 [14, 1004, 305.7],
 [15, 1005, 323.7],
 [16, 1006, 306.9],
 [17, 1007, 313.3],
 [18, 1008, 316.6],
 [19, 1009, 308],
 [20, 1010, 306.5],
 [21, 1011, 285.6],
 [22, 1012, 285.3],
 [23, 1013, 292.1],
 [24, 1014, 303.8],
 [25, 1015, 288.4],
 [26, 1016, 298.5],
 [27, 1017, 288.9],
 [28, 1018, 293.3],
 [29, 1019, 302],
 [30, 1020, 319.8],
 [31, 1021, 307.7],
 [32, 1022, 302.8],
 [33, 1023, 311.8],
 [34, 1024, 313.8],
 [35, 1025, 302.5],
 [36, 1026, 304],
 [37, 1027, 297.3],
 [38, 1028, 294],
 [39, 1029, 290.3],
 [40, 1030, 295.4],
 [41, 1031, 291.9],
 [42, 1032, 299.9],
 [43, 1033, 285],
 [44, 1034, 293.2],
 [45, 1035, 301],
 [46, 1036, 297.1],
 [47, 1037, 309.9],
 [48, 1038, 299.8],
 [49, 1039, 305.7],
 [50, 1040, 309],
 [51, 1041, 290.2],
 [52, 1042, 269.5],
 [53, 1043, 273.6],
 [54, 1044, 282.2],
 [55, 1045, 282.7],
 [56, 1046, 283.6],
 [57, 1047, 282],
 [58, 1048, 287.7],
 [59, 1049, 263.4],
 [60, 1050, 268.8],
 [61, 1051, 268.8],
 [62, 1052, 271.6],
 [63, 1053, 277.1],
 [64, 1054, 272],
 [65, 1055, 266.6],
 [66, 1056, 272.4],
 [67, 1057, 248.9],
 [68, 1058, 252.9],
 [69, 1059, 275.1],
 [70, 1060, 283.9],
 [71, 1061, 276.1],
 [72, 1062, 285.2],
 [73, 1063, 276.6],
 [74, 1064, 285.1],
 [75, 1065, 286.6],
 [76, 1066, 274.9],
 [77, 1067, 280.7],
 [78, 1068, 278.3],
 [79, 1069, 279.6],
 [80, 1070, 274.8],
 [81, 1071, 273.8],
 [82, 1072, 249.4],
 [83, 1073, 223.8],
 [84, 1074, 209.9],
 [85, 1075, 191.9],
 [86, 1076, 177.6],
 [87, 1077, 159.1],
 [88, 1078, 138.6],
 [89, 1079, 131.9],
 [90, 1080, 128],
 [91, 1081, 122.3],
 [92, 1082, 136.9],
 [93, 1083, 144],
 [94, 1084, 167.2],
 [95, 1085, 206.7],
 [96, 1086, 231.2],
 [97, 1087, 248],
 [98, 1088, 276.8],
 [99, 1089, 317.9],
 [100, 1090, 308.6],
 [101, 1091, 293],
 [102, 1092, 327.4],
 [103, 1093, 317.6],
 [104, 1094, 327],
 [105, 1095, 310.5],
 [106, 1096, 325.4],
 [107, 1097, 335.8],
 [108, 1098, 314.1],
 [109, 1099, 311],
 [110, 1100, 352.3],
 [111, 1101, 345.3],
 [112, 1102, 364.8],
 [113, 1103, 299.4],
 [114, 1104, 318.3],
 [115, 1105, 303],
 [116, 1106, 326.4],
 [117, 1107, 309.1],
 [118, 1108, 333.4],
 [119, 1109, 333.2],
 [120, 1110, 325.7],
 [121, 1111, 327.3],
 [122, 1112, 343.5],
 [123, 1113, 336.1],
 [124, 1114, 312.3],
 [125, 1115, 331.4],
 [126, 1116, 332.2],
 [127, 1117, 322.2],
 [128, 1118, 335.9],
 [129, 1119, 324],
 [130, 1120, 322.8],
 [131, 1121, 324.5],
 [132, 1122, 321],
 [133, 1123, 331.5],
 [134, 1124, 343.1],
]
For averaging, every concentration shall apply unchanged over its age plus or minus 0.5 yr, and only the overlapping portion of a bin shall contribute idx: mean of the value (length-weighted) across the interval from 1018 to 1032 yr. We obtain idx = 302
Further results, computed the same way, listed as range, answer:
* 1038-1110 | 269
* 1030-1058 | 283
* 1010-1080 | 274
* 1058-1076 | 262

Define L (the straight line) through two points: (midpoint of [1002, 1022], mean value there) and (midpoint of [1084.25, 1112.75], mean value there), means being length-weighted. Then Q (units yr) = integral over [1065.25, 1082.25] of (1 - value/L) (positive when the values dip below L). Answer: 5.4 yr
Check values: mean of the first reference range 303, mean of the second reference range 311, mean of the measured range 210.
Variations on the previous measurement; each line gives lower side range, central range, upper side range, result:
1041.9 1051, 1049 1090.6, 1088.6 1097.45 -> 8.0 yr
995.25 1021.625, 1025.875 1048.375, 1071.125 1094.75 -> -2.0 yr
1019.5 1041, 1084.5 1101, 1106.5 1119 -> 1.0 yr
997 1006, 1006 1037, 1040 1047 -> -1.0 yr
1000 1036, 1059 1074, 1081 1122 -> 1.5 yr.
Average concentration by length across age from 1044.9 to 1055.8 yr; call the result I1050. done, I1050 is 275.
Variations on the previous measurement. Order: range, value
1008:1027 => 301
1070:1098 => 235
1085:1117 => 316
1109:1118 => 329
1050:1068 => 274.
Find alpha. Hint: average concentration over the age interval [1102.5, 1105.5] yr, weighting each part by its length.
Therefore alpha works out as 307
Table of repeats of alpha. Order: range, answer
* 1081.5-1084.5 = 149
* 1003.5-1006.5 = 312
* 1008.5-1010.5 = 307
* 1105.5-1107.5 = 318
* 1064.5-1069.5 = 280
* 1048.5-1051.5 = 267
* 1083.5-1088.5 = 226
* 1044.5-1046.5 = 283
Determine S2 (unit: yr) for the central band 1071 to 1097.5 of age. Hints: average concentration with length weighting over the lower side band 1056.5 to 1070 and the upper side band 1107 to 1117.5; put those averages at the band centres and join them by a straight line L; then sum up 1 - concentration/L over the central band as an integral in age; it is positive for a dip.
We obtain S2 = 6.0 yr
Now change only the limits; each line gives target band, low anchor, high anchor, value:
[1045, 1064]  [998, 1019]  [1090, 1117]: 2.35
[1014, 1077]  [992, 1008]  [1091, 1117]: 6.02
